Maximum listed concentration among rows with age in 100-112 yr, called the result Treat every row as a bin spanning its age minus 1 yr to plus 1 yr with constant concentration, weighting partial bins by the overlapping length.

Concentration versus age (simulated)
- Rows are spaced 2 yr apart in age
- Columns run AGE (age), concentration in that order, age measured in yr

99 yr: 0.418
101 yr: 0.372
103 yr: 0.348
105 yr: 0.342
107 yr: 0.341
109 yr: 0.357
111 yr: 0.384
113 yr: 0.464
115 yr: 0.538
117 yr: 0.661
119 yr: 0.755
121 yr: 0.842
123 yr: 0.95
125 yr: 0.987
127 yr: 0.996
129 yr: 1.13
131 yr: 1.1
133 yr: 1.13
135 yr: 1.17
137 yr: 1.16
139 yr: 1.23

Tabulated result 0.384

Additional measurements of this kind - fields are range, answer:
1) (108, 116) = 0.538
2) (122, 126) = 0.987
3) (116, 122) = 0.842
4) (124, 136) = 1.17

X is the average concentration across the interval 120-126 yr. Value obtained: 0.926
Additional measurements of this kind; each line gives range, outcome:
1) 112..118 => 0.554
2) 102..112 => 0.354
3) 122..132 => 1.03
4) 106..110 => 0.349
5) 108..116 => 0.436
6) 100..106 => 0.354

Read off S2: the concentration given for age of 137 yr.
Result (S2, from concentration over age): 1.16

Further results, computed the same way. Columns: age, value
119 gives 0.755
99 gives 0.418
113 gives 0.464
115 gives 0.538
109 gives 0.357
